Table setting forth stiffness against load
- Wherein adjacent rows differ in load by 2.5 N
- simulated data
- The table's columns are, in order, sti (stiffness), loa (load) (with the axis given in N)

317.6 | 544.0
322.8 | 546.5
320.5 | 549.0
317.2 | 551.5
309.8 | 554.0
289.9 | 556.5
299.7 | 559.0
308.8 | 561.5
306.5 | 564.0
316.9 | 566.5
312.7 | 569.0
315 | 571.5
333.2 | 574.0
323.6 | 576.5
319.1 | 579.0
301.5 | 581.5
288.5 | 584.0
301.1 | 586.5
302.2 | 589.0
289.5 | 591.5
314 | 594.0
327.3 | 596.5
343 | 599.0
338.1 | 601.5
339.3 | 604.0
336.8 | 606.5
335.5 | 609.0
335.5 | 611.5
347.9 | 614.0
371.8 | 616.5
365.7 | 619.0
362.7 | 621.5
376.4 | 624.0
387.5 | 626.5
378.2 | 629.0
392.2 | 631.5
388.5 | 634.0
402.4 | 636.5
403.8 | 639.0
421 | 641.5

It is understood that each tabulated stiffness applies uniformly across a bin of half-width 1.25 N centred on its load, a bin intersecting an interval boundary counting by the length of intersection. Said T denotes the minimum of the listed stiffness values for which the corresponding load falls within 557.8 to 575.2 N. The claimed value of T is 299.7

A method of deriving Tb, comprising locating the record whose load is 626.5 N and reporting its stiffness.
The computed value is 387.5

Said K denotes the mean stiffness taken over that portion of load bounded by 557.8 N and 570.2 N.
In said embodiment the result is 309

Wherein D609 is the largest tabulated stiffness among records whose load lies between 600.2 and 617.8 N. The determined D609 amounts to 371.8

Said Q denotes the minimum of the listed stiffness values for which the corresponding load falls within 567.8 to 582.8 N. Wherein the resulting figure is 301.5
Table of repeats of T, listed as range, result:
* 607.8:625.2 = 335.5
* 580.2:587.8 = 288.5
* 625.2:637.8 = 378.2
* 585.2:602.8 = 289.5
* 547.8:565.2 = 289.9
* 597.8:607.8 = 336.8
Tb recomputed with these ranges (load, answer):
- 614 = 347.9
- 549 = 320.5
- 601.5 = 338.1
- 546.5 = 322.8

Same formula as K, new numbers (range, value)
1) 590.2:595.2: 302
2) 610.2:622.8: 357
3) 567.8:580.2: 321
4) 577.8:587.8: 302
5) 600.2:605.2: 339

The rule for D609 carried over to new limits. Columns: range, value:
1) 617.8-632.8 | 392.2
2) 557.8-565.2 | 308.8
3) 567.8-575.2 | 333.2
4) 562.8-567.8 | 316.9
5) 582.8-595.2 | 314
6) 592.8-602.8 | 343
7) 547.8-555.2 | 320.5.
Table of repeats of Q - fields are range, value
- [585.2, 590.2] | 301.1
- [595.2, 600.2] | 327.3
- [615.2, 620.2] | 365.7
